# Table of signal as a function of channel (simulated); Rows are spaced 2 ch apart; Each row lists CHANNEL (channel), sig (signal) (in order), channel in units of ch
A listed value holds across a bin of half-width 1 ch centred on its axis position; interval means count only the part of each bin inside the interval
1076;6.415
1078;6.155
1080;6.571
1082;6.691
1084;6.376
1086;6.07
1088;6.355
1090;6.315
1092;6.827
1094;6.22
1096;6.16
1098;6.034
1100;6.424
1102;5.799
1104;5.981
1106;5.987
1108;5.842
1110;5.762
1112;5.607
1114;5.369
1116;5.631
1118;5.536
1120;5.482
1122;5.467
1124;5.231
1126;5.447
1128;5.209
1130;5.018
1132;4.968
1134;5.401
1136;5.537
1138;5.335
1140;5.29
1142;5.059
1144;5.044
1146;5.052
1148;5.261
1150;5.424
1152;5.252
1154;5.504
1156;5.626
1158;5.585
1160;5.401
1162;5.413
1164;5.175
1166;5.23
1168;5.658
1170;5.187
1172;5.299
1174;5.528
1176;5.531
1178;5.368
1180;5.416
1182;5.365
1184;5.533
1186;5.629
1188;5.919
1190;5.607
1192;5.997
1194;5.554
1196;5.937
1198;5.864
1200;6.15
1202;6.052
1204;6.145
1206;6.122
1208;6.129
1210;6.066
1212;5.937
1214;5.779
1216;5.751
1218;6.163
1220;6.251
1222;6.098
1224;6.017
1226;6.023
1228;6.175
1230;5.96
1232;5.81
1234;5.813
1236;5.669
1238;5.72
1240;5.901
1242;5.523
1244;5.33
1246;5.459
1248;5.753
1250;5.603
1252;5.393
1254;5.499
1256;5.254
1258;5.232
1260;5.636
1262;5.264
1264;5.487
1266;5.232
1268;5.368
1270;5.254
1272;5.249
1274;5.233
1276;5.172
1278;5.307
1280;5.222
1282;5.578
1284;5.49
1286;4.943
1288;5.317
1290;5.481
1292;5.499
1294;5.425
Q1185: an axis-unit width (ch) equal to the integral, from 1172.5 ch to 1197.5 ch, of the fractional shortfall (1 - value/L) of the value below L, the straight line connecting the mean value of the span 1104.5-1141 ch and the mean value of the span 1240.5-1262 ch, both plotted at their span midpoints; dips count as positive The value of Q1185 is -0.69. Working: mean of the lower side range 5.46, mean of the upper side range 5.47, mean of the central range 5.61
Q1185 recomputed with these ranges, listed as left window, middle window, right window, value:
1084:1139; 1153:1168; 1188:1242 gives 1.0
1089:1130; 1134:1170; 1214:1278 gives 2.5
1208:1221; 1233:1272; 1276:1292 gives 1.0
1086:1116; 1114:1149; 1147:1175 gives 2.6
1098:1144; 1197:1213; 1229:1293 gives -1.7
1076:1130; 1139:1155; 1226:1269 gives 1.6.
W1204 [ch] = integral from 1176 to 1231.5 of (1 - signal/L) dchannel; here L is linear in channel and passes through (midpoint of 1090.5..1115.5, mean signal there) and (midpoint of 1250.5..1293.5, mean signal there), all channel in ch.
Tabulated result -2.74 ch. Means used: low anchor 6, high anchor 5.34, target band 5.88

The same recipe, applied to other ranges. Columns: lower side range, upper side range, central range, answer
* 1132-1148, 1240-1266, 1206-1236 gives -3.3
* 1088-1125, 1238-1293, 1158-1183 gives 1.3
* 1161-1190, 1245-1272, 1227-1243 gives -1.2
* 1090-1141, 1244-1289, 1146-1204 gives 0.0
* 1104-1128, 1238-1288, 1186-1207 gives -1.7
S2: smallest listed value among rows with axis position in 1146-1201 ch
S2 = 5.052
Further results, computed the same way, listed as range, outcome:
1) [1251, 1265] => 5.232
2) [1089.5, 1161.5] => 4.968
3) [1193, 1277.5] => 5.172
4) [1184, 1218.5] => 5.533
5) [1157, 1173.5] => 5.175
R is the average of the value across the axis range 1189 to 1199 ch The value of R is 5.79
